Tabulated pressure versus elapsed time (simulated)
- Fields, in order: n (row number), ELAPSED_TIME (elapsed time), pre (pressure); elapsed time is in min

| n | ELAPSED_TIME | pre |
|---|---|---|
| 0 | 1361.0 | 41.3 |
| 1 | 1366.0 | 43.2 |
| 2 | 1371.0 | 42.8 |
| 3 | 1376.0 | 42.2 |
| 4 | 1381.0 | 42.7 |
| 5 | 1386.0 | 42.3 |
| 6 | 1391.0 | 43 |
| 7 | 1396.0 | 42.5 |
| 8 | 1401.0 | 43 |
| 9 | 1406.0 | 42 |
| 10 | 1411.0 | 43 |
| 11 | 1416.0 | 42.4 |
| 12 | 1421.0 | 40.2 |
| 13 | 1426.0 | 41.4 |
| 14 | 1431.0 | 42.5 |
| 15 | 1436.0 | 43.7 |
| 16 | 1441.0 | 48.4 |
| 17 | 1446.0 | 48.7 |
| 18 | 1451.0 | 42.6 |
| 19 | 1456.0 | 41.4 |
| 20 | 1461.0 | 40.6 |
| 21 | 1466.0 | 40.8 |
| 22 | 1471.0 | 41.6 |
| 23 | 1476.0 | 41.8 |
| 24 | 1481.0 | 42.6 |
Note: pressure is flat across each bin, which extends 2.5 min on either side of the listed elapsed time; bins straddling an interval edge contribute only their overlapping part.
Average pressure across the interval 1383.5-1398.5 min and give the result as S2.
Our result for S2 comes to 42.6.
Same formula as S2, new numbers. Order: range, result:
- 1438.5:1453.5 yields 46.6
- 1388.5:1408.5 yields 42.6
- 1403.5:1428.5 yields 41.8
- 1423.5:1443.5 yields 44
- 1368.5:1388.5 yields 42.5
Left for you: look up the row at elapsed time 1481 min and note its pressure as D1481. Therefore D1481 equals 42.6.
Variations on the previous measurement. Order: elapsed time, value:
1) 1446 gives 48.7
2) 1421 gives 40.2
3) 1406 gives 42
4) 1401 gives 43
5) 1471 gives 41.6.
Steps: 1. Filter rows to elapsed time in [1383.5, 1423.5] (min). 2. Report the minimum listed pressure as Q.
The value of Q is 40.2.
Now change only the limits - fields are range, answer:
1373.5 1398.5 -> 42.2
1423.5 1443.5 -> 41.4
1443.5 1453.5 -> 42.6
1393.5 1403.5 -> 42.5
